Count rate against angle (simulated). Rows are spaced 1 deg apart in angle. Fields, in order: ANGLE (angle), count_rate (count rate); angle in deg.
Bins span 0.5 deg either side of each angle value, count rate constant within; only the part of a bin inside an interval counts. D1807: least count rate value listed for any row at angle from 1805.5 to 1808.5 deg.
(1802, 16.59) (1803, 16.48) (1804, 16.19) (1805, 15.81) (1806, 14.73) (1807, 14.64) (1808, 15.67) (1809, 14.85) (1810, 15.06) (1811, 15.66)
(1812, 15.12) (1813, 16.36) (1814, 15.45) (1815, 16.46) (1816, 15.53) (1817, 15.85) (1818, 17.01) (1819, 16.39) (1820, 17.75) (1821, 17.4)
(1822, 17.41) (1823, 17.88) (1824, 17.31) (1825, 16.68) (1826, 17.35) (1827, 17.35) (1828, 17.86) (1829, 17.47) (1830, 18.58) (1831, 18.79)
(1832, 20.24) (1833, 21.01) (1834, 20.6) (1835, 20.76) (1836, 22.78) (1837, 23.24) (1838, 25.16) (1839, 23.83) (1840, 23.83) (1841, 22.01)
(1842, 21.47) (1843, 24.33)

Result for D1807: 14.64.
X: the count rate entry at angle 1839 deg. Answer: 23.83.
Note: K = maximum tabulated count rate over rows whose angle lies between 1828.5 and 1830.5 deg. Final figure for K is 18.58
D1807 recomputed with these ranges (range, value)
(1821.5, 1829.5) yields 16.68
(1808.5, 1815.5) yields 14.85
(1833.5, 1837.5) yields 20.6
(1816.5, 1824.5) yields 15.85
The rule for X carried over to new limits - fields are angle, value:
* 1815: 16.46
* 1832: 20.24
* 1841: 22.01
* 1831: 18.79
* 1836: 22.78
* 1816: 15.53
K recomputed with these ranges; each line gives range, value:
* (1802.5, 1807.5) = 16.48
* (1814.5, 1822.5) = 17.75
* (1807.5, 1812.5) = 15.67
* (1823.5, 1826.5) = 17.35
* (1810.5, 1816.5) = 16.46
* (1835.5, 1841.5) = 25.16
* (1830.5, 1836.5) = 22.78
